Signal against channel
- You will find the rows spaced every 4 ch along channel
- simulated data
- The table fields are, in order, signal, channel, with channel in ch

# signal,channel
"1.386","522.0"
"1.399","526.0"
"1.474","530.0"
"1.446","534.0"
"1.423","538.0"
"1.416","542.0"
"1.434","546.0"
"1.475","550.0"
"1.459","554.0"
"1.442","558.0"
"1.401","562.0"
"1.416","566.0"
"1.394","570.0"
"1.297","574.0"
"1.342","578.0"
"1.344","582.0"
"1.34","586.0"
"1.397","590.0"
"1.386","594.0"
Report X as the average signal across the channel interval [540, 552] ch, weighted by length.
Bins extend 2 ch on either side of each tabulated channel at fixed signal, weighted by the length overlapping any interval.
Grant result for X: 1.44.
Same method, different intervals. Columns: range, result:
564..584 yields 1.36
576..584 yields 1.34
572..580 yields 1.32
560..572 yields 1.4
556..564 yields 1.42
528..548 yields 1.44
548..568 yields 1.44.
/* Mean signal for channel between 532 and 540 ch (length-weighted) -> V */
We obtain 1.43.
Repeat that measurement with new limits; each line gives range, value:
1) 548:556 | 1.47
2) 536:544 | 1.42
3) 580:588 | 1.34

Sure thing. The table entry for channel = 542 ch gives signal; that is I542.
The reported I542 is 1.416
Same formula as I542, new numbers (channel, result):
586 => 1.34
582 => 1.344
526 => 1.399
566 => 1.416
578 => 1.342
